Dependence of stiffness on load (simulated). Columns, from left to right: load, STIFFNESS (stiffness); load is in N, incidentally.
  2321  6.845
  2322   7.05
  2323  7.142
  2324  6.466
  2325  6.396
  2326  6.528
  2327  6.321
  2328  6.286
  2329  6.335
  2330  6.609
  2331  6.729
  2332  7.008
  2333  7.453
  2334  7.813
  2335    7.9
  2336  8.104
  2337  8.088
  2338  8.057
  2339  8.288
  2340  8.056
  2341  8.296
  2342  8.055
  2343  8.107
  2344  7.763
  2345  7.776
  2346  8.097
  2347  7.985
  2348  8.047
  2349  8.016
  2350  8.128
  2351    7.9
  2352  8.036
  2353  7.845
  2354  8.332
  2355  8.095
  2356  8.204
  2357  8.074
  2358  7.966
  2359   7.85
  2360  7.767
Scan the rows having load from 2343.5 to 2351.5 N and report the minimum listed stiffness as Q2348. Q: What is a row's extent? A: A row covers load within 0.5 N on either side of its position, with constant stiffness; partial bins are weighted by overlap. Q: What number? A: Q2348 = 7.763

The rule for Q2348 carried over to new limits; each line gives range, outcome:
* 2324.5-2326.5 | 6.396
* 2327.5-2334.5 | 6.286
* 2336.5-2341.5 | 8.056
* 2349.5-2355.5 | 7.845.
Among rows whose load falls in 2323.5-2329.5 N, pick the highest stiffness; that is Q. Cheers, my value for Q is 6.528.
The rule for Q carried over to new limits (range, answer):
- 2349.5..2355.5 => 8.332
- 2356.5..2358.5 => 8.074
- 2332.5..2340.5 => 8.288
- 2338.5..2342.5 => 8.296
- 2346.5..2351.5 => 8.128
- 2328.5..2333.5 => 7.453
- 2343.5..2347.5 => 8.097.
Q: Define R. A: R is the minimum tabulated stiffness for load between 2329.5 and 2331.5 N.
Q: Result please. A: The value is 6.609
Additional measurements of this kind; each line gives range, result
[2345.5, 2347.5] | 7.985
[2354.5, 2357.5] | 8.074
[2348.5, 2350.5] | 8.016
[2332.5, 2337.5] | 7.453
